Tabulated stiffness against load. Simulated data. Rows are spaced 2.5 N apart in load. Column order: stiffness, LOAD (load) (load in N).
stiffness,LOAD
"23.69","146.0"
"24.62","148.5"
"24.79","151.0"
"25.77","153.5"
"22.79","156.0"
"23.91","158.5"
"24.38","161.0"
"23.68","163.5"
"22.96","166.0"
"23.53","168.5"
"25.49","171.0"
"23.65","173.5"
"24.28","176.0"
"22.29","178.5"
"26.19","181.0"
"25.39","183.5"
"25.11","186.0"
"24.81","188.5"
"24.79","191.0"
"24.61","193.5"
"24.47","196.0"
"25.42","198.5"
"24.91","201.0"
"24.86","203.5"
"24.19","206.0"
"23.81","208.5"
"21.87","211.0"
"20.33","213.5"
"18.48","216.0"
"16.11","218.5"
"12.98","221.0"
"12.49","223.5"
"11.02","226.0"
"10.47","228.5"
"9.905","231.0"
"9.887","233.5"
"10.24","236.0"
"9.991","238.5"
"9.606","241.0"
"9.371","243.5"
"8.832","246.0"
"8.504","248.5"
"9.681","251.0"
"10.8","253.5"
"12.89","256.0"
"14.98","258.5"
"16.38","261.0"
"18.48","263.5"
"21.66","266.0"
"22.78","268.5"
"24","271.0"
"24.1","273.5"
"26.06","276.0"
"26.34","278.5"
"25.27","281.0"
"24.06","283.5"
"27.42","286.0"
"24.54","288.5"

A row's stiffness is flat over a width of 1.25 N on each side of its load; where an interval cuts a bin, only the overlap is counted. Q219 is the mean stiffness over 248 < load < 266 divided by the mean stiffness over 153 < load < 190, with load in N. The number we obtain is 0.57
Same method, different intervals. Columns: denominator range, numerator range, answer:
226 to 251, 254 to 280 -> 2.11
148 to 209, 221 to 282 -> 0.62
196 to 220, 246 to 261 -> 0.52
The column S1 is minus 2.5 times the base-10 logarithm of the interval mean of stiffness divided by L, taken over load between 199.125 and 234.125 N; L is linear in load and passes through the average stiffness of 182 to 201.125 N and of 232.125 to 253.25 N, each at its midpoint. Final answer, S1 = 0.02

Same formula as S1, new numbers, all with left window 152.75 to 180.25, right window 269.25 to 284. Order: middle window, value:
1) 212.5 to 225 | 0.46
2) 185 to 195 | -0.03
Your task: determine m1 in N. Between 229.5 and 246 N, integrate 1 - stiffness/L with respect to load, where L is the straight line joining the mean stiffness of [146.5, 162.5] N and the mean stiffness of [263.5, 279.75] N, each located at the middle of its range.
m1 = 9.8 N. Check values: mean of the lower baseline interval 24.3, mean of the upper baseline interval 23.7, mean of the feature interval 9.77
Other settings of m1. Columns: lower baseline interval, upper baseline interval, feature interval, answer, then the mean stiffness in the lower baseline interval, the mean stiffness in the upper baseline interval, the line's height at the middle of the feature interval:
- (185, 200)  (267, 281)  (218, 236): 9.61 N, 24.9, 24.7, 24.8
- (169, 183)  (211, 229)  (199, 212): -4.13 N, 24.4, 15.2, 18.2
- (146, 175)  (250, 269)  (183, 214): -4.95 N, 24.1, 15.8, 20.9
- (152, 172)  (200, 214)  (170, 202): -1.32 N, 24.1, 23.5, 23.7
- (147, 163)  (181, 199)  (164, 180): 0.60 N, 24.3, 25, 24.7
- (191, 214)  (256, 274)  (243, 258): 7.51 N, 24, 19.7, 20.7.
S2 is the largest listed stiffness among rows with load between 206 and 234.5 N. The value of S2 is 24.19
